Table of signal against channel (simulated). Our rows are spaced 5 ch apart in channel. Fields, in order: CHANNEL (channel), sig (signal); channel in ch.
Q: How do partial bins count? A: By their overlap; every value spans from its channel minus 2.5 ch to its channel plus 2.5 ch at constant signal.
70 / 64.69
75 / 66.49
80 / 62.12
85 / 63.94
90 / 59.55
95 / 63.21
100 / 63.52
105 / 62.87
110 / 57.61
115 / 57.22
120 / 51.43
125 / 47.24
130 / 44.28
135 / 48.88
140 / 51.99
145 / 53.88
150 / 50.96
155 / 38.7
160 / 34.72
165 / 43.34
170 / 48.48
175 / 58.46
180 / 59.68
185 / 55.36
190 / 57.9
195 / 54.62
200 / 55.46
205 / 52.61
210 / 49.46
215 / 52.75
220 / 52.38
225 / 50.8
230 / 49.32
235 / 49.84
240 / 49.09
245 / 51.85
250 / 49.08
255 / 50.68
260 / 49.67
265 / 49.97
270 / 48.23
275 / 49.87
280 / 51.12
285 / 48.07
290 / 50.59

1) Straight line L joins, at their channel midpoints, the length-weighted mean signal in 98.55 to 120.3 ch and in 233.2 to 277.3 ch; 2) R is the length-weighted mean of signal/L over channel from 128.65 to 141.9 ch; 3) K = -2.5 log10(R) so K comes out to 0.18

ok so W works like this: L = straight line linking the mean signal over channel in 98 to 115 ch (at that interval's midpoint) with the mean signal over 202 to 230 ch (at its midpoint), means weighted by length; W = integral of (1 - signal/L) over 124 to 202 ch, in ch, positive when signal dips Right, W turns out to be 7.63 ch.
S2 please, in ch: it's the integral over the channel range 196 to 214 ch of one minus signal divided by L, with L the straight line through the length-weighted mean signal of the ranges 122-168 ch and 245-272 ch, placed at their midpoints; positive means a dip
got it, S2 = -1.8 ch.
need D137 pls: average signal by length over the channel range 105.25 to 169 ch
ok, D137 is 48.9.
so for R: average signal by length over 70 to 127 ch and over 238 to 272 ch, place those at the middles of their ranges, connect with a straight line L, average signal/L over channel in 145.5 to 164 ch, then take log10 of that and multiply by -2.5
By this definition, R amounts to 0.29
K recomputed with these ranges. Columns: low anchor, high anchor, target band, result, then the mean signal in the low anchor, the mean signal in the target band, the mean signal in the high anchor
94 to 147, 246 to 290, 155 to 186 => 0.09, 54.5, 48.8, 49.7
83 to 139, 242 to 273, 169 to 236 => -0.03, 56.2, 53.6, 49.9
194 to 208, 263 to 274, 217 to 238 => 0.03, 54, 50.6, 49.2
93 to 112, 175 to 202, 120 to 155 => 0.22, 61.9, 48.9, 56.8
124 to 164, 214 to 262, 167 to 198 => -0.16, 46.2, 55.5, 50.5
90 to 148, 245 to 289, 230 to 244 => 0.02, 54.9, 49.7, 49.7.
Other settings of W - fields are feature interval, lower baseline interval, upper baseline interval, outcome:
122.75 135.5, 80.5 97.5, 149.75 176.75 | 1.54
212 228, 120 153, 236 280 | -0.66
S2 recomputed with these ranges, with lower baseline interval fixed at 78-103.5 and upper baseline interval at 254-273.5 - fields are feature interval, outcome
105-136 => 4.2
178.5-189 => -0.3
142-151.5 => 0.9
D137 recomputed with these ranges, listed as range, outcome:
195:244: 51.5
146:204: 50.8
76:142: 56.7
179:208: 55.6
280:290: 49.5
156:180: 47.2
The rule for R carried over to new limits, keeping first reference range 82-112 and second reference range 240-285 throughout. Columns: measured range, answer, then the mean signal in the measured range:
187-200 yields -0.02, 56.1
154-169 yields 0.39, 39.9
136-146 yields 0.13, 52.2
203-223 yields 0.04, 51.8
